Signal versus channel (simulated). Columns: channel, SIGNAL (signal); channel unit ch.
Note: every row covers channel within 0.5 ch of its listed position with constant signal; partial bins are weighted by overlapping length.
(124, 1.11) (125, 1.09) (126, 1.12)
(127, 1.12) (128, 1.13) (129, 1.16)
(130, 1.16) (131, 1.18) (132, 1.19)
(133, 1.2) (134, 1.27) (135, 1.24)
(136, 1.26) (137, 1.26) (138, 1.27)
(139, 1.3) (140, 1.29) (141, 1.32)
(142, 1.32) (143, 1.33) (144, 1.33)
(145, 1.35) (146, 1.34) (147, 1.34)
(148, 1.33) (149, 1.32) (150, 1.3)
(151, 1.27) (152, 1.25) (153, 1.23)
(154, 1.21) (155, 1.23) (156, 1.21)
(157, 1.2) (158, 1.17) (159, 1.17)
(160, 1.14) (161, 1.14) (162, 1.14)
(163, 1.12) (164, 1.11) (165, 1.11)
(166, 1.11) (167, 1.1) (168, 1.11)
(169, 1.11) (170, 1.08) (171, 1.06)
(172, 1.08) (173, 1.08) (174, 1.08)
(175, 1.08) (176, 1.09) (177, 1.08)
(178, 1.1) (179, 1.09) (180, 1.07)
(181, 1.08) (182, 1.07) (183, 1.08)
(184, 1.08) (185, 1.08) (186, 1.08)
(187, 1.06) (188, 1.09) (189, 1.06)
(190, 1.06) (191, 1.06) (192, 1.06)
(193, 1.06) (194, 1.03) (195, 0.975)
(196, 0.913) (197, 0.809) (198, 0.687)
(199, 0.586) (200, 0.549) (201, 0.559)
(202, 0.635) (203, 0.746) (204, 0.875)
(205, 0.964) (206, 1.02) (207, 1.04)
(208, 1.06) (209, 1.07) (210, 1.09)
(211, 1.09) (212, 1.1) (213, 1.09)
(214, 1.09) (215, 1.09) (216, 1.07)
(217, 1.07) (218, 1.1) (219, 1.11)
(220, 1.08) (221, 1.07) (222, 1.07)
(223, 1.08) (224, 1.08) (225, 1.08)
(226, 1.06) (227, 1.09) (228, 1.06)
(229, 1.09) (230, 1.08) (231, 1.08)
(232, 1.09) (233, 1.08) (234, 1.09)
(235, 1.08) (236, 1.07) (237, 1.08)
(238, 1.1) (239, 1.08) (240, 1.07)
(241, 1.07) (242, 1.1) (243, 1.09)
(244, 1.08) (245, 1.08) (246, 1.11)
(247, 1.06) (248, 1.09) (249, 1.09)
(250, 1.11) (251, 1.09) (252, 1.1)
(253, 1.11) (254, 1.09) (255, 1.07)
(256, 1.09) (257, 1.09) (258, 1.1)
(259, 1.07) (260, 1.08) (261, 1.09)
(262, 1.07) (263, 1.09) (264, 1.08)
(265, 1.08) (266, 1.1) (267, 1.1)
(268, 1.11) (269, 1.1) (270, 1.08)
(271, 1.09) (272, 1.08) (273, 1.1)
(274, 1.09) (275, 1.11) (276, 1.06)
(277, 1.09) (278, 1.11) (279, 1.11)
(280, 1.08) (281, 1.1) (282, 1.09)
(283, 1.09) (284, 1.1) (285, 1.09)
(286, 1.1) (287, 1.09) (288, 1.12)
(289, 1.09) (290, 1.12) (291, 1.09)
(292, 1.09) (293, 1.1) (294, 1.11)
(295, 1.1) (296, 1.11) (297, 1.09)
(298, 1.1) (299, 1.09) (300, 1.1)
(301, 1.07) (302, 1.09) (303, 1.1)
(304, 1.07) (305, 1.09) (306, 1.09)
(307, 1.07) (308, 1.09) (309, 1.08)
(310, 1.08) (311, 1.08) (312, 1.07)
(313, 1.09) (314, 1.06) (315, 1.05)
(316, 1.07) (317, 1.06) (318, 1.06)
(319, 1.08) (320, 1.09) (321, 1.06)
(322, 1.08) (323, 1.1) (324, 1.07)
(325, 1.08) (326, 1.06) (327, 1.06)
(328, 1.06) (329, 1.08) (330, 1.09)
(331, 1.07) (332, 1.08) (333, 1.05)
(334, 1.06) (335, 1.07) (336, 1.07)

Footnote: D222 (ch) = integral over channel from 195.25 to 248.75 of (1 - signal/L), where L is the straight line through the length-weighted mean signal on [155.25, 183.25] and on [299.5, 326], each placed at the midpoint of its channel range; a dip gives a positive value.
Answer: 4.08 ch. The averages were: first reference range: 1.11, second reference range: 1.08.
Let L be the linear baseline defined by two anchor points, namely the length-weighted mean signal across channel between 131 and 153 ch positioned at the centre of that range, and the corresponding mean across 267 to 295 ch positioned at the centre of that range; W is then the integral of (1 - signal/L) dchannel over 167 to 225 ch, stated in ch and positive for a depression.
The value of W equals 9.4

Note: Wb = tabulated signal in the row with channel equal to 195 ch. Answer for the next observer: 0.975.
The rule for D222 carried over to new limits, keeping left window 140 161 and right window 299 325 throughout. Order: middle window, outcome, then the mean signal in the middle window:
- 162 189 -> 3.24 ch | 1.09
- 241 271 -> 1.41 ch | 1.09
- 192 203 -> 3.82 ch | 0.791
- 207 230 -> 2.06 ch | 1.08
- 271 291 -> 0.33 ch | 1.1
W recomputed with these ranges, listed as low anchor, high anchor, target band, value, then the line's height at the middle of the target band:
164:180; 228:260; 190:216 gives 3.67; 1.09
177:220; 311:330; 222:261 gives -2.44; 1.02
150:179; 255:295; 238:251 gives 0.23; 1.11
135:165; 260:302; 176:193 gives 1.86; 1.21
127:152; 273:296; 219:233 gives 1.04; 1.17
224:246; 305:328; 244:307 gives -0.83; 1.08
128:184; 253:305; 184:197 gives 1.38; 1.16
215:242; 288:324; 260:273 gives -0.08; 1.08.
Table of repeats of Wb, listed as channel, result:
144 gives 1.33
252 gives 1.1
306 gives 1.09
